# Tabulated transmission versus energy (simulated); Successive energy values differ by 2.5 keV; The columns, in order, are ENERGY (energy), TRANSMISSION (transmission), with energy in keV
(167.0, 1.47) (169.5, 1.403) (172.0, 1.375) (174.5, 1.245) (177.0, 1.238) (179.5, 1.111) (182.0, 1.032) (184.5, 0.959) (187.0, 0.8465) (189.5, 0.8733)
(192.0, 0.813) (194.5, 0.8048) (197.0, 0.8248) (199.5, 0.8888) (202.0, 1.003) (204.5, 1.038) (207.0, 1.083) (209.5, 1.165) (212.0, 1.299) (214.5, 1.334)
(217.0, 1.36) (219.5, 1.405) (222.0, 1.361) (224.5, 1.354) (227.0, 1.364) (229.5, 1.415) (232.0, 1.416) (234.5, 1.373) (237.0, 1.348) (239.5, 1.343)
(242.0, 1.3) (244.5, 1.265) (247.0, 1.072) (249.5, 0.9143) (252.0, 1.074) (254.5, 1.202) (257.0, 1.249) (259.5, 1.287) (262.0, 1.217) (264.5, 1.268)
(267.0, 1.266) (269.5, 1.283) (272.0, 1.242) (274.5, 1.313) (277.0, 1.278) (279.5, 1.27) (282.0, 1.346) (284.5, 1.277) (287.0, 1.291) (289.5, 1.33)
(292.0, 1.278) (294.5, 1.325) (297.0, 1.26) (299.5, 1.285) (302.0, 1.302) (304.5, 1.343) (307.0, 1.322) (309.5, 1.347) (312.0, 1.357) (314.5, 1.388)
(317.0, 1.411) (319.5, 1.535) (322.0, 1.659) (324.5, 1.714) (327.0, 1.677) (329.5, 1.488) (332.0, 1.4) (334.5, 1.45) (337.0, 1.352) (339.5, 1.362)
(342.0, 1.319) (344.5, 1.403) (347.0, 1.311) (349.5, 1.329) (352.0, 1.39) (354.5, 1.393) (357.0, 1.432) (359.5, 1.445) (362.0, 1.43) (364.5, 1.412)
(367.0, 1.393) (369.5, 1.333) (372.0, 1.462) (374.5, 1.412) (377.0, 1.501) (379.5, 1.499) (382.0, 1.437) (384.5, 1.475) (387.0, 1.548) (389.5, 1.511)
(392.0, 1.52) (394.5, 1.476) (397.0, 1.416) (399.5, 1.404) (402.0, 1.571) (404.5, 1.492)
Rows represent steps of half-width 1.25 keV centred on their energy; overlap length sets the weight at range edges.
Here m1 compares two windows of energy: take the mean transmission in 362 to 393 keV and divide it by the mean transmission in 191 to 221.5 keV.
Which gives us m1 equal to 1.3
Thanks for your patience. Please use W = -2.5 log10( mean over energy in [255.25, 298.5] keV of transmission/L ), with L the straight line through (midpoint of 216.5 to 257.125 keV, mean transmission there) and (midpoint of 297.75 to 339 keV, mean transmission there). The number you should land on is 0.06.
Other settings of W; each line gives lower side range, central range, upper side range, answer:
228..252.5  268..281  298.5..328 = 0.06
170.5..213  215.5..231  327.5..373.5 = -0.24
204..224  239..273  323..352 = 0.10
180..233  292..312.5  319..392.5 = 0.02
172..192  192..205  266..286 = 0.22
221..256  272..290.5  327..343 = 0.03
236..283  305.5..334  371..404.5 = -0.10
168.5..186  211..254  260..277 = -0.05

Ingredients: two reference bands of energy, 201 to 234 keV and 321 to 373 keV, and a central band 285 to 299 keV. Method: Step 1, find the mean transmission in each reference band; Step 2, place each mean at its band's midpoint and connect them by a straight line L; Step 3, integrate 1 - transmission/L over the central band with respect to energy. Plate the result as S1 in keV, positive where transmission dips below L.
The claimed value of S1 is 0.8 keV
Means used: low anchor 1.28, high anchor 1.43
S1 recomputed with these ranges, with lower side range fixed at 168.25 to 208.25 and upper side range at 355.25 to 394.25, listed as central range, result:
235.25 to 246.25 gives -1.5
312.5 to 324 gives -1.5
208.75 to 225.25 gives -3.5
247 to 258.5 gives 0.7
